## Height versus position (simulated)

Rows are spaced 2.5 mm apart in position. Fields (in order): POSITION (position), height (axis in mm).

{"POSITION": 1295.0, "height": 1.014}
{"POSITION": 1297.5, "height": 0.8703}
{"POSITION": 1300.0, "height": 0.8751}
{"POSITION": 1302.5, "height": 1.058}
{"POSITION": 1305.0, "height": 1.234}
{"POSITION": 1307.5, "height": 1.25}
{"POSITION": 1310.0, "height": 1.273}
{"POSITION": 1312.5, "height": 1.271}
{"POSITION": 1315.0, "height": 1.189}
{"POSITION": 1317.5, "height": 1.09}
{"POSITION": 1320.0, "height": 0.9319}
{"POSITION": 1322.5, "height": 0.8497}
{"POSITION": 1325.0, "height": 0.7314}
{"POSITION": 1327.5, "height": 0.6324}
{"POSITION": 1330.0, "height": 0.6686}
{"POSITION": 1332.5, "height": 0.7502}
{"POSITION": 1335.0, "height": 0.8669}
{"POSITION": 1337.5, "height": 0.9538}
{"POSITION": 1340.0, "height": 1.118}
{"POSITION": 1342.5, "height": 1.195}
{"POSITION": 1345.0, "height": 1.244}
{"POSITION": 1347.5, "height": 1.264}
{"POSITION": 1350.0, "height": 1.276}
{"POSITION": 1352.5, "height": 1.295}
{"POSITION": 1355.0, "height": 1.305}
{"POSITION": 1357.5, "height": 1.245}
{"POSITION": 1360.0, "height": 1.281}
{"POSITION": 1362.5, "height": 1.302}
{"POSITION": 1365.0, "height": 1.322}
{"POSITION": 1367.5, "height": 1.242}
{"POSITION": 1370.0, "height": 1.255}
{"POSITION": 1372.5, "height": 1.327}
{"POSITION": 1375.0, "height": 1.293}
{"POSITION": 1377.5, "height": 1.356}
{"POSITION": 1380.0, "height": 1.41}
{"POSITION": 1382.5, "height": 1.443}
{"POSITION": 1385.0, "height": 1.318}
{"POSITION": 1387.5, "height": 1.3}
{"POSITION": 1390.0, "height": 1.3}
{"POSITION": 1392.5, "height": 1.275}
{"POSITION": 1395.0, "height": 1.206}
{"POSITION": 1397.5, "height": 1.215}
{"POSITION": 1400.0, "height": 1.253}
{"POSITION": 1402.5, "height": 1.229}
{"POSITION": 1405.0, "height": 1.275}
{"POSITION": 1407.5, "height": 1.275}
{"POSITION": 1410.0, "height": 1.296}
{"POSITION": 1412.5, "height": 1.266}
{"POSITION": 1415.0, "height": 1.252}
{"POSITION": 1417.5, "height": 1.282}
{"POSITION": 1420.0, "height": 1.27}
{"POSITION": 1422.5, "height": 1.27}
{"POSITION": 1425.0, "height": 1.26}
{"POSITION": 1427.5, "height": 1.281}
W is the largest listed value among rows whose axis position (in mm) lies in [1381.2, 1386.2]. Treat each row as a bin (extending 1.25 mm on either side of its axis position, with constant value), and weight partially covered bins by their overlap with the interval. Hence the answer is 1.443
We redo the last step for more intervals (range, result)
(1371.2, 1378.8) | 1.356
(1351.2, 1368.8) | 1.322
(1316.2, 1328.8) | 1.09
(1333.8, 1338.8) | 0.9538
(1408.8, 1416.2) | 1.296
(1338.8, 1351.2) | 1.276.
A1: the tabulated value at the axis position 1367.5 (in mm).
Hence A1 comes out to 1.242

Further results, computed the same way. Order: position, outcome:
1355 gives 1.305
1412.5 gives 1.266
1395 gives 1.206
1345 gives 1.244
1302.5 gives 1.058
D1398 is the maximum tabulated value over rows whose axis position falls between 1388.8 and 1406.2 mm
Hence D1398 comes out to 1.3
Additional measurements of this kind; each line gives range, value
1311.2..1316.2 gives 1.271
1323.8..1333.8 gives 0.7502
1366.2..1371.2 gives 1.255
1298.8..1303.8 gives 1.058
